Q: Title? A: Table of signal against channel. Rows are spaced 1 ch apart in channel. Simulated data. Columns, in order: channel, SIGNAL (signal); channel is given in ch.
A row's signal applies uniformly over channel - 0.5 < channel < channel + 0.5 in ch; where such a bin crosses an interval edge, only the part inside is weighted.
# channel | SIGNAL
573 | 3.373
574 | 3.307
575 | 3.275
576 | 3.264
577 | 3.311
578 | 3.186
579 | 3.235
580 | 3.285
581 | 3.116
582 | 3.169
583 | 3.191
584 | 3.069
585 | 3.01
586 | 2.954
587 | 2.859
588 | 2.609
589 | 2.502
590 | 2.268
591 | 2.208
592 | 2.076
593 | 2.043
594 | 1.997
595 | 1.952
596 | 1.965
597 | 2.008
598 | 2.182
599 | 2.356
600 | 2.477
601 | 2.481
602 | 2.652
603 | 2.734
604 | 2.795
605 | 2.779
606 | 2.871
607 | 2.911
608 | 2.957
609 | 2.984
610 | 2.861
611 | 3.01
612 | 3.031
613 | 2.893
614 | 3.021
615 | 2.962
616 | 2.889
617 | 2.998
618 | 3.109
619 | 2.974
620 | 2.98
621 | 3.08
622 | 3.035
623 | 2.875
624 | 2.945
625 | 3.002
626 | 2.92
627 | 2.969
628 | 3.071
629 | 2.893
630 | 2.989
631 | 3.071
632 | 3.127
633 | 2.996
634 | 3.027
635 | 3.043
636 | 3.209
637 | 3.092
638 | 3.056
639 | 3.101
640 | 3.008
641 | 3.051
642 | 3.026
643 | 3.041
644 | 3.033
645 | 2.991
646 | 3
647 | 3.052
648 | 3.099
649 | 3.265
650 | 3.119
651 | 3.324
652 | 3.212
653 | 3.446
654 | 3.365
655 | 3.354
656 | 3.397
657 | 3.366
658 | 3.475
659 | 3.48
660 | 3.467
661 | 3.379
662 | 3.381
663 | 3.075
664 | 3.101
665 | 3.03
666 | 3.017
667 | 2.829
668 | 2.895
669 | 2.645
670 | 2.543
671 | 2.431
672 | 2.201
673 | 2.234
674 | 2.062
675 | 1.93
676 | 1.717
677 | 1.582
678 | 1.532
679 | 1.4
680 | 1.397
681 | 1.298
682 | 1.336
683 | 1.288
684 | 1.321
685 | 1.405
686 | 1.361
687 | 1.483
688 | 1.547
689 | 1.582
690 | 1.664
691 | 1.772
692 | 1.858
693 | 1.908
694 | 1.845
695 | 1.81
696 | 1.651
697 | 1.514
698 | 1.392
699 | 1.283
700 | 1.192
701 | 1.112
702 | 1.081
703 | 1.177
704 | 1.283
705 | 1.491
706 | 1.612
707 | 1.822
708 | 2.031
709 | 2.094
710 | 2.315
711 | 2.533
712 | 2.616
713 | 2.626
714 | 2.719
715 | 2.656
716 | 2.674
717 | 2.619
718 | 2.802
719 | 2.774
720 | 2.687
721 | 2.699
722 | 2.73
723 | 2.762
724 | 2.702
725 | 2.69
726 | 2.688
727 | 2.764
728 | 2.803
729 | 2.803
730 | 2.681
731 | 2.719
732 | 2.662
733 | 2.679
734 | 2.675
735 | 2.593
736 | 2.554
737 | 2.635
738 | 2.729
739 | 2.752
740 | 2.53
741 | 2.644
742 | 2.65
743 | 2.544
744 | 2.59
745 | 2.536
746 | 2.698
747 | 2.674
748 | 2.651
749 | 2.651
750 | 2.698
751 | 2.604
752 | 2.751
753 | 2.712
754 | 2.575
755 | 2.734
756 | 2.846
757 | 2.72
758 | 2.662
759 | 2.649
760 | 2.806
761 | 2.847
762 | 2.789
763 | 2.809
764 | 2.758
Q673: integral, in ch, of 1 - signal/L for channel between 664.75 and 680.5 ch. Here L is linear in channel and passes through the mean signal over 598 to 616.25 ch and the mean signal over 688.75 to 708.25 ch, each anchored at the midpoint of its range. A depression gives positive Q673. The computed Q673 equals -2.4 ch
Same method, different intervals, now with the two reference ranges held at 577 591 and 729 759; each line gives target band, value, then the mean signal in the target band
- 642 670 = -3.5 ch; 3.17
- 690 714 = 8.6 ch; 1.76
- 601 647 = -1.6 ch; 2.97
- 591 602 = 2.8 ch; 2.18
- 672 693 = 8.8 ch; 1.61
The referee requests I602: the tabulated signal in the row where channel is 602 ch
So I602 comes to 2.652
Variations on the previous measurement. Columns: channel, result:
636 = 3.209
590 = 2.268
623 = 2.875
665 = 3.03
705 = 1.491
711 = 2.533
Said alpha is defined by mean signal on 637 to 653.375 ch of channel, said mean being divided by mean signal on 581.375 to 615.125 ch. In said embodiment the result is 1.18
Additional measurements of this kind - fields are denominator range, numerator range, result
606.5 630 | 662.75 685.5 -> 0.70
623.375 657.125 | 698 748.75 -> 0.77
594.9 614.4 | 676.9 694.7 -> 0.58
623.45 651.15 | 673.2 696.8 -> 0.53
